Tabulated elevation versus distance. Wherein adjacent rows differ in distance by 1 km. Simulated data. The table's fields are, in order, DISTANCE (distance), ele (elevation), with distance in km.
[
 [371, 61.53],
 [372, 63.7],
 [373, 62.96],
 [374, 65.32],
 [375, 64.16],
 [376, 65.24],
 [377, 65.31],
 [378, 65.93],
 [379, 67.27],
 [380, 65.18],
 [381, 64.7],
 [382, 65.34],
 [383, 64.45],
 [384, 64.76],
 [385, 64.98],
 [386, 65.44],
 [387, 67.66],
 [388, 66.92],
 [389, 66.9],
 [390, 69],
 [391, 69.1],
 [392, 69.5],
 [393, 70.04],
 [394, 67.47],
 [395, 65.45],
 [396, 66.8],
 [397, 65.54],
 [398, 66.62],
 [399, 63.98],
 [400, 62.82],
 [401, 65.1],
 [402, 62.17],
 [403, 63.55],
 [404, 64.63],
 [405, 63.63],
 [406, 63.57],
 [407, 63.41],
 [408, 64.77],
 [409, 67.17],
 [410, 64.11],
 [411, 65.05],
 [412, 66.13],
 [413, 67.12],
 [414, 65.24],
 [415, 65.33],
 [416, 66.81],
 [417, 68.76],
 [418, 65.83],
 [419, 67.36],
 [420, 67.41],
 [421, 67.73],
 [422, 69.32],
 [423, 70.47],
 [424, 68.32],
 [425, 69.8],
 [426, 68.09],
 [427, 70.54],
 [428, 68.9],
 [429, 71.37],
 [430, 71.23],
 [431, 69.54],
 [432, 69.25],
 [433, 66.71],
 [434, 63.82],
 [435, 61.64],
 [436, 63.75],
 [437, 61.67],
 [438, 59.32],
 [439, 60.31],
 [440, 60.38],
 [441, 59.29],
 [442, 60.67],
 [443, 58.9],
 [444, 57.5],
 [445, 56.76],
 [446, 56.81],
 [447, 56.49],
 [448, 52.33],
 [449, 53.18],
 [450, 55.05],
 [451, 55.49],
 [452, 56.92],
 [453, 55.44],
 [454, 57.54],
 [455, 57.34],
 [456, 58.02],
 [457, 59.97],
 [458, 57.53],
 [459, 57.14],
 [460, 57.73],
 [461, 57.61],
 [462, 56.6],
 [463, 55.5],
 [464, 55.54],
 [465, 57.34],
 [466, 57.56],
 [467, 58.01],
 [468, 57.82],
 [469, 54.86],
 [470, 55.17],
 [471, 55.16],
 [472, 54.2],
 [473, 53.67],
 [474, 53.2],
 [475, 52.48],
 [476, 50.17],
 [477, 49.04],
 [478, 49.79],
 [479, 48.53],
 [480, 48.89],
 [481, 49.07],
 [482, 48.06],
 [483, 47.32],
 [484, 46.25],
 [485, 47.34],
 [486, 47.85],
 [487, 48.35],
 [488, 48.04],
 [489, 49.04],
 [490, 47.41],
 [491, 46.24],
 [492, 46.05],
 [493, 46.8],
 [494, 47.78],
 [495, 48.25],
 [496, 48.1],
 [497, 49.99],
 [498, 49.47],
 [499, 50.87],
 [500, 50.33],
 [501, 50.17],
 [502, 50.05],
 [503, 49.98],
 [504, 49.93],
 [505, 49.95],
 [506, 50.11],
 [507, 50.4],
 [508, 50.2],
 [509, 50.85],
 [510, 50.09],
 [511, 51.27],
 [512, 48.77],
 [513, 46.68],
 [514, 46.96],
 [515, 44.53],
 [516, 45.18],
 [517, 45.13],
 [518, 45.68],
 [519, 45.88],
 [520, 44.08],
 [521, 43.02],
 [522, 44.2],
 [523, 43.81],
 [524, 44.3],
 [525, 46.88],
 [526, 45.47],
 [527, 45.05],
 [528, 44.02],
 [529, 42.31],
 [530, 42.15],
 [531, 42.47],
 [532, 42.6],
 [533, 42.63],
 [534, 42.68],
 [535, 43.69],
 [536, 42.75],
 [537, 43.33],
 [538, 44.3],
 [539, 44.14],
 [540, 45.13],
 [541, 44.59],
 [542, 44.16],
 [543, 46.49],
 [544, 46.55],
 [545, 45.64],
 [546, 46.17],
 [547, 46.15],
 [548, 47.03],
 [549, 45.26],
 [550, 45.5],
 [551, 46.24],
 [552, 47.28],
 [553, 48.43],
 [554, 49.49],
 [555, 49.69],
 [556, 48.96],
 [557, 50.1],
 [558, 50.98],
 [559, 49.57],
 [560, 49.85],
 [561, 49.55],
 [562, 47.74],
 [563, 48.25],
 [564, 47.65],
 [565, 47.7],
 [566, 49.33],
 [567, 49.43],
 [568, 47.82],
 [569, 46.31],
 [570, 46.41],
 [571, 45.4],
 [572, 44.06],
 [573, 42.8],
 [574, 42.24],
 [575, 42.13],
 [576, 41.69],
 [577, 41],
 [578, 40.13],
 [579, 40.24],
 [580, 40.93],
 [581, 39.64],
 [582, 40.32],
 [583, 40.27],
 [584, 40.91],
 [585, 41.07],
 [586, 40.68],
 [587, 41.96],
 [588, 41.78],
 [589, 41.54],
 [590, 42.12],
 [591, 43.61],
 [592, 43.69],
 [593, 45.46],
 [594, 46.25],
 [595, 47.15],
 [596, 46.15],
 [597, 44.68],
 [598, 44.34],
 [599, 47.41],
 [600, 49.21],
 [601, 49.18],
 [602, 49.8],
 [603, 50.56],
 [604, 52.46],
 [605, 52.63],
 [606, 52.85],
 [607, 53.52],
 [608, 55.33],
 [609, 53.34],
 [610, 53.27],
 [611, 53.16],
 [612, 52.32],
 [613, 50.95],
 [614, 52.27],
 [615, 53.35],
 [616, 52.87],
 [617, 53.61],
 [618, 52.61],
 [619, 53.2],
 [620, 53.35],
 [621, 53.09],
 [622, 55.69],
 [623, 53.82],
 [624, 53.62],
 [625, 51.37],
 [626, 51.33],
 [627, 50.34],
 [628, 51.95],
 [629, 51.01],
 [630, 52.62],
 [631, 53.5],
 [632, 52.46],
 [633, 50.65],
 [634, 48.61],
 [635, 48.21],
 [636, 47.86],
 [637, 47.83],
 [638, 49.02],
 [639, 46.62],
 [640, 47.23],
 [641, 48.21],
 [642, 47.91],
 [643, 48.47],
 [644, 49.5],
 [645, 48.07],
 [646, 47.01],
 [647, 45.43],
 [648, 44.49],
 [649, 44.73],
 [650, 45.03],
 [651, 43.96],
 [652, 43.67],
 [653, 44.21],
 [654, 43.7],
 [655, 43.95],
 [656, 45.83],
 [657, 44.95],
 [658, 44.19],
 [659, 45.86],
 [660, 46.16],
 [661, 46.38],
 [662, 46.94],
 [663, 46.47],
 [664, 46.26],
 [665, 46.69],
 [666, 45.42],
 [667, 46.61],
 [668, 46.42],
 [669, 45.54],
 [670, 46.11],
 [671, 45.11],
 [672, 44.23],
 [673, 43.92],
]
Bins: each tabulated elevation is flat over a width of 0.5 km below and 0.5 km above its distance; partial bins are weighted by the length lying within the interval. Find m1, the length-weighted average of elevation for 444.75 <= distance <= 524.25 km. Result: 51.1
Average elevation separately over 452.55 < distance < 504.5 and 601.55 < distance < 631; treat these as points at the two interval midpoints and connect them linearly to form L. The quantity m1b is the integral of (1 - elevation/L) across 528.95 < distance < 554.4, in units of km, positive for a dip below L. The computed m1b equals 3.6 km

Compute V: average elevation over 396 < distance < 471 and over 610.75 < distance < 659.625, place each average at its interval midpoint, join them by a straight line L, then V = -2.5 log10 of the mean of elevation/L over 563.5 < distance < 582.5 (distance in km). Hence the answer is 0.21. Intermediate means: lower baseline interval 62.2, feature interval 44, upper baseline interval 49.2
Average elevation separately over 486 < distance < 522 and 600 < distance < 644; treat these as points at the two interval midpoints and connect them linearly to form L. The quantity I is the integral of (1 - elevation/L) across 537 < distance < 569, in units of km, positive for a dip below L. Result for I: 1.4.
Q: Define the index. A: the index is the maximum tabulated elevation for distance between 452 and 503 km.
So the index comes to 59.97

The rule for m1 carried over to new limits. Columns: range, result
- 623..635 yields 51.5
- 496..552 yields 46.3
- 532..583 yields 45.5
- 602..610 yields 52.8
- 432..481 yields 56.7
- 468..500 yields 49.7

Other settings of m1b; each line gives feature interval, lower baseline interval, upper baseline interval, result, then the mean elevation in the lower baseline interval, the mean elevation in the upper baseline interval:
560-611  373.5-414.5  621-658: 6.1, 65.6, 48.4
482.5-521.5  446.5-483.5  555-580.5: 2.6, 54.5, 46.1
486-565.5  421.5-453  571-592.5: 4.2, 62.6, 41.7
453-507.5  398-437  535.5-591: 5.1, 66.4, 45.1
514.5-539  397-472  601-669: 5.3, 62.1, 49.3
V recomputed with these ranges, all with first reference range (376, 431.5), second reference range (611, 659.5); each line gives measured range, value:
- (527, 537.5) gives 0.31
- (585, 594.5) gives 0.22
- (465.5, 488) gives 0.19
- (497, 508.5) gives 0.18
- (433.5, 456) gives 0.10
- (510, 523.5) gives 0.26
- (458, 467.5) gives 0.09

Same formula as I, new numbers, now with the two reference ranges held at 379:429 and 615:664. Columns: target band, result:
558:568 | 1.0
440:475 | 3.3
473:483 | 1.8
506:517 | 1.9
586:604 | 2.2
